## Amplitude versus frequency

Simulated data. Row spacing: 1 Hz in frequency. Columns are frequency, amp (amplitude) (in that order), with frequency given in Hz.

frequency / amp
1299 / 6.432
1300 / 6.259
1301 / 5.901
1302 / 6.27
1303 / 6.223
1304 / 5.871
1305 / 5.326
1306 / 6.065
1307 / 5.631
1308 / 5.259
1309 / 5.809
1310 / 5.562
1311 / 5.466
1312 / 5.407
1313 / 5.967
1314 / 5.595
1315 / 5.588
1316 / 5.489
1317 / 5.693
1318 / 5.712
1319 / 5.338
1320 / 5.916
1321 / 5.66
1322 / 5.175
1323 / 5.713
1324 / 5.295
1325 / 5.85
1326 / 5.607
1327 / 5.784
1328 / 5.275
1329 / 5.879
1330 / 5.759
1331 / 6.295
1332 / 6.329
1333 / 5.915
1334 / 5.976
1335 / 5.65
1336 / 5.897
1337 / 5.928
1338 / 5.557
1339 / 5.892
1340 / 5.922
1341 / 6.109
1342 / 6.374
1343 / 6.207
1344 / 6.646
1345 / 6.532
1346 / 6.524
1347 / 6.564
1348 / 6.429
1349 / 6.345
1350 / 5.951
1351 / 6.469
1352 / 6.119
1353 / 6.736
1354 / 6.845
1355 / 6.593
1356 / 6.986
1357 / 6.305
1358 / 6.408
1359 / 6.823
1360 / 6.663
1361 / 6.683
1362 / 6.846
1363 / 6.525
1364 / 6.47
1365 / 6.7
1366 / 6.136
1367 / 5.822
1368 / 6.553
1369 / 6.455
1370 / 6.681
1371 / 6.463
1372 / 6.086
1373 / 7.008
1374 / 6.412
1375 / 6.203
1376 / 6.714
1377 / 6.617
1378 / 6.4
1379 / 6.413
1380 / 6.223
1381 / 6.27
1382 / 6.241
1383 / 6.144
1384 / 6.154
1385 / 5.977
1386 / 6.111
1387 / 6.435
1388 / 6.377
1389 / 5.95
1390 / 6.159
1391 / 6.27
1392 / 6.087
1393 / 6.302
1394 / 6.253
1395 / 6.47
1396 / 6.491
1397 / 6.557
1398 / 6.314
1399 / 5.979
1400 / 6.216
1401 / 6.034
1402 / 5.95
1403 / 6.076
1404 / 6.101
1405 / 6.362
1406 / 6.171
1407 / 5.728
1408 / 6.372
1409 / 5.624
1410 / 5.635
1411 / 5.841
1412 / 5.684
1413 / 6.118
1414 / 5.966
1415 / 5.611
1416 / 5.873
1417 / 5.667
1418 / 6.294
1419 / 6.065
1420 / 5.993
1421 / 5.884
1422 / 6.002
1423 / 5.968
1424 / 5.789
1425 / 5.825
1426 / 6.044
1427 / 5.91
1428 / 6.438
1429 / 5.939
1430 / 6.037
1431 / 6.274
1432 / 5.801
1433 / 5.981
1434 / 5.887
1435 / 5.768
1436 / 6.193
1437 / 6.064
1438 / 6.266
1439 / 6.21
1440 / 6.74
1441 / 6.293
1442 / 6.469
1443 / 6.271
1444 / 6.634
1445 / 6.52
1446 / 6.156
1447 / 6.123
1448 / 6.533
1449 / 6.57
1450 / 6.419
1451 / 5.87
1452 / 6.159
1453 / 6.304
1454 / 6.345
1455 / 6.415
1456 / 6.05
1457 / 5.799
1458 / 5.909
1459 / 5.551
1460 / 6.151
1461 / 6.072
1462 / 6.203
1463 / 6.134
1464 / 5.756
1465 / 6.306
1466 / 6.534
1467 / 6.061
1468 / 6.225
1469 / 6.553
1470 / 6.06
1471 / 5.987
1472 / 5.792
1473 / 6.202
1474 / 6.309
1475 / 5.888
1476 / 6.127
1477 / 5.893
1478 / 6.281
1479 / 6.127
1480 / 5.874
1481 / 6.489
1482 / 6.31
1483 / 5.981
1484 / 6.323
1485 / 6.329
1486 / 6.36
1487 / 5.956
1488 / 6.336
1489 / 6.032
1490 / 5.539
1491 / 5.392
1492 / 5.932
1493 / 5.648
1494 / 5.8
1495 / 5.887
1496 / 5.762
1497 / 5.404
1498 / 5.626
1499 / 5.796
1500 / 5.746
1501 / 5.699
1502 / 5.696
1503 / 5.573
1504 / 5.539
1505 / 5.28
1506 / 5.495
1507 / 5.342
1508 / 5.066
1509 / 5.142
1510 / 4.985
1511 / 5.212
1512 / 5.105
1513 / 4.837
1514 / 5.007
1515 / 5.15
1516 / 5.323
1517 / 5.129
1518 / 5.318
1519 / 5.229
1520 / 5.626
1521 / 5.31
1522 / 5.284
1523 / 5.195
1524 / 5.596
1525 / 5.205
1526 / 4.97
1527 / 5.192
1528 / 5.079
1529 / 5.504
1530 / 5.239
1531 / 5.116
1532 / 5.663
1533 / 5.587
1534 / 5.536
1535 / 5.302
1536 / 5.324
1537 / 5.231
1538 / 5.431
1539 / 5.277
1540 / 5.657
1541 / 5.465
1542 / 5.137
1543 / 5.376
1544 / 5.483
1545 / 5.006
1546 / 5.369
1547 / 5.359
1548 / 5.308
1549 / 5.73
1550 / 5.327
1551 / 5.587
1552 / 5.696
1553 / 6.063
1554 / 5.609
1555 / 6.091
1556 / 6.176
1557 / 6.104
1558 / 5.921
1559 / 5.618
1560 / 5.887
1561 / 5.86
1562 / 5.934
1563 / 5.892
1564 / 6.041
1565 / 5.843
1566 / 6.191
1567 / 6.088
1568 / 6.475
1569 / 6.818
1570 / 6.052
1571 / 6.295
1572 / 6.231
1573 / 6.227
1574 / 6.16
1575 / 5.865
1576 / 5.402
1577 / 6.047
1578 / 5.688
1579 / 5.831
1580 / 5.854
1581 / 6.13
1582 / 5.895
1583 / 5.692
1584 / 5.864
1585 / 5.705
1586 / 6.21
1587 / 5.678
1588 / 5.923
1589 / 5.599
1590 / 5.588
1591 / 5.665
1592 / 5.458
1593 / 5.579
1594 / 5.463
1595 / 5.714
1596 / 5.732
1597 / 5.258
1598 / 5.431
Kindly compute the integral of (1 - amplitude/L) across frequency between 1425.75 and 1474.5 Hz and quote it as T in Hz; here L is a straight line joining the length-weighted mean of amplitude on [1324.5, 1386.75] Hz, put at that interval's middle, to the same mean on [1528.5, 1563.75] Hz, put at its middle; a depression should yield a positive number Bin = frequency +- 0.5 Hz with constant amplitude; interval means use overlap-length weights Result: -2.0 Hz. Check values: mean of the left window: 6.28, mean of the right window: 5.57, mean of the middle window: 6.17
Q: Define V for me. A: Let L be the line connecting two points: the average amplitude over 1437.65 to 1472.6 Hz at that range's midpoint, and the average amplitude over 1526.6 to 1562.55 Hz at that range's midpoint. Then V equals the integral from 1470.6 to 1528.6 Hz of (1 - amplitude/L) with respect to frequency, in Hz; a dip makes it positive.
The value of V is 2.5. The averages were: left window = 6.21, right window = 5.54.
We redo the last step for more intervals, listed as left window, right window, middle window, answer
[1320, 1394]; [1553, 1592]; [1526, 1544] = 1.9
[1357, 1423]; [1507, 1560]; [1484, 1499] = -0.6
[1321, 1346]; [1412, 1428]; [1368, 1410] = -2.3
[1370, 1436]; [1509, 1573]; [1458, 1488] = -1.5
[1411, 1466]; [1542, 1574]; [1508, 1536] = 3.2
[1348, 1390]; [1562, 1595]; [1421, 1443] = 0.6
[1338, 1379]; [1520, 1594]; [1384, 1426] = 1.4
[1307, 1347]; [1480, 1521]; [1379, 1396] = -1.4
